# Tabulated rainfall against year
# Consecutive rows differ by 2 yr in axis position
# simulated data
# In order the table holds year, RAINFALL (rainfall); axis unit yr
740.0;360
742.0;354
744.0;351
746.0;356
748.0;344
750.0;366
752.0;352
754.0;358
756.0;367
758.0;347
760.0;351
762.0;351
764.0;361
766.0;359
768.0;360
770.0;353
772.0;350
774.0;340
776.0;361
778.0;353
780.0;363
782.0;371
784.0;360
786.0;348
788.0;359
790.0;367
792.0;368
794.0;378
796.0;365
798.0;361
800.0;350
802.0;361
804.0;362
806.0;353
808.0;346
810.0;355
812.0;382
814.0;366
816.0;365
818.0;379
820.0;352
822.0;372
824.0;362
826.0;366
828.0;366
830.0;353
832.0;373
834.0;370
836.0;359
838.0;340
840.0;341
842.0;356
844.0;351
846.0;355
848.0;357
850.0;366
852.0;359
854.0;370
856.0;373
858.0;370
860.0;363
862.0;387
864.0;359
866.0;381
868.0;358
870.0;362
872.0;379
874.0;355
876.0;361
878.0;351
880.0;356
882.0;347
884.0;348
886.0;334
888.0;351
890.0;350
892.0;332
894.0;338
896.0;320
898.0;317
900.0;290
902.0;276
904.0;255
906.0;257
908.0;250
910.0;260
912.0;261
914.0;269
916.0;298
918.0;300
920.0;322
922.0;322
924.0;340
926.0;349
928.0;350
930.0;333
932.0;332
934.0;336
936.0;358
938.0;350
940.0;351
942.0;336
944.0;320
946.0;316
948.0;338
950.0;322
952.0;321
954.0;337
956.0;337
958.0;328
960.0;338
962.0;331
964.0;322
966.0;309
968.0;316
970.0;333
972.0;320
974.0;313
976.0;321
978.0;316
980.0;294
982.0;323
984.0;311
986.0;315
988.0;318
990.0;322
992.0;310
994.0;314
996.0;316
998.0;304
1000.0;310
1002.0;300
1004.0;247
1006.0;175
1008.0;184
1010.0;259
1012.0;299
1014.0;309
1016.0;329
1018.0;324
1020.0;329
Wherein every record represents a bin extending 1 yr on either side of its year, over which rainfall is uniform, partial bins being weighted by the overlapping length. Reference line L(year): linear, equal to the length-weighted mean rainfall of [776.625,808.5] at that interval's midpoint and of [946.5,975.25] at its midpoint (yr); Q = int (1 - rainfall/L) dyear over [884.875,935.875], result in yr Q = 3.9 yr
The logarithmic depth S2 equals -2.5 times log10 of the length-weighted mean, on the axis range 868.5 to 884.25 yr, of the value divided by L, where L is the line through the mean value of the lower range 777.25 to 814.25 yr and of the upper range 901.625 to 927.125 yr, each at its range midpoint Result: -0.15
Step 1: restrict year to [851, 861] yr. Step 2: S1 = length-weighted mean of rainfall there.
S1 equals 367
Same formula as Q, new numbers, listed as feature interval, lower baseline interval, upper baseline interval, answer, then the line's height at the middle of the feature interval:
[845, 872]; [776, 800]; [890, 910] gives -4.01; 319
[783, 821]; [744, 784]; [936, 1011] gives -1.55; 348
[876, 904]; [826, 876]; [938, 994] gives 1.57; 349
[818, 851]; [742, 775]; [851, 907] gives -1.17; 347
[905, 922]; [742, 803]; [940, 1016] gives 2.31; 324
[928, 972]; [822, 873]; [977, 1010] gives -2.79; 312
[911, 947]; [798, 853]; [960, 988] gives 0.64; 331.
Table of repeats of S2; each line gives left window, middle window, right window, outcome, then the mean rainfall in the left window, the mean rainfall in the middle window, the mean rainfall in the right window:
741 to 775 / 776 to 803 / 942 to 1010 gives -0.04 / 354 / 362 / 308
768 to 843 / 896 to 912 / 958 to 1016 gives 0.20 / 360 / 274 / 302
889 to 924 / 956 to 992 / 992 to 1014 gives -0.14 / 296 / 320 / 274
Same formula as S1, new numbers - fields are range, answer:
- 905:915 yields 259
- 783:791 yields 358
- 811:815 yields 374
